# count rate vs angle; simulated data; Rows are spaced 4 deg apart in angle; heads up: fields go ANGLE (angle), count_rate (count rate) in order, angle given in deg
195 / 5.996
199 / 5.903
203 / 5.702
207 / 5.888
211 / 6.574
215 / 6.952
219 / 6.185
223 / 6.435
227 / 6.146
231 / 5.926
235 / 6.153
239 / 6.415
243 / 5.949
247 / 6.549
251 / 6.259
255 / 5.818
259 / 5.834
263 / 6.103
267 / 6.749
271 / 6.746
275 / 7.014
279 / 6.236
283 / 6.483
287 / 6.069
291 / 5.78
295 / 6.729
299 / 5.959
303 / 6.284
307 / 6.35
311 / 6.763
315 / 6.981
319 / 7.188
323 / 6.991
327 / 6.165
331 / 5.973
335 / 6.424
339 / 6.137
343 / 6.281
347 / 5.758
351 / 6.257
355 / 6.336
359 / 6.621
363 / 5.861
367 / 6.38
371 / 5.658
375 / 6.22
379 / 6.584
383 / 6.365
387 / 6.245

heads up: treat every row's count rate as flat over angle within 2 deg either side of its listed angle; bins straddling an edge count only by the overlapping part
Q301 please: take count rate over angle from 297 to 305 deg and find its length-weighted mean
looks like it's 6.12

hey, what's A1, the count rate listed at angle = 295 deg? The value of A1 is 6.729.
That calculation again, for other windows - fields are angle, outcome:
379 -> 6.584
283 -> 6.483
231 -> 5.926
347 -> 5.758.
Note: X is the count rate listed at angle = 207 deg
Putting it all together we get 5.888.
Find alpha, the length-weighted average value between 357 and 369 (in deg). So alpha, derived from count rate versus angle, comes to 6.29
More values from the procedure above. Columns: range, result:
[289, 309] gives 6.22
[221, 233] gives 6.17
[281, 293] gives 6.11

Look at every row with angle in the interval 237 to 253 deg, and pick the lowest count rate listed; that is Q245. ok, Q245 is 5.949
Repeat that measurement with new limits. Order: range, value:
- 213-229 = 6.146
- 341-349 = 5.758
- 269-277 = 6.746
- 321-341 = 5.973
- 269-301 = 5.78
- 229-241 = 5.926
